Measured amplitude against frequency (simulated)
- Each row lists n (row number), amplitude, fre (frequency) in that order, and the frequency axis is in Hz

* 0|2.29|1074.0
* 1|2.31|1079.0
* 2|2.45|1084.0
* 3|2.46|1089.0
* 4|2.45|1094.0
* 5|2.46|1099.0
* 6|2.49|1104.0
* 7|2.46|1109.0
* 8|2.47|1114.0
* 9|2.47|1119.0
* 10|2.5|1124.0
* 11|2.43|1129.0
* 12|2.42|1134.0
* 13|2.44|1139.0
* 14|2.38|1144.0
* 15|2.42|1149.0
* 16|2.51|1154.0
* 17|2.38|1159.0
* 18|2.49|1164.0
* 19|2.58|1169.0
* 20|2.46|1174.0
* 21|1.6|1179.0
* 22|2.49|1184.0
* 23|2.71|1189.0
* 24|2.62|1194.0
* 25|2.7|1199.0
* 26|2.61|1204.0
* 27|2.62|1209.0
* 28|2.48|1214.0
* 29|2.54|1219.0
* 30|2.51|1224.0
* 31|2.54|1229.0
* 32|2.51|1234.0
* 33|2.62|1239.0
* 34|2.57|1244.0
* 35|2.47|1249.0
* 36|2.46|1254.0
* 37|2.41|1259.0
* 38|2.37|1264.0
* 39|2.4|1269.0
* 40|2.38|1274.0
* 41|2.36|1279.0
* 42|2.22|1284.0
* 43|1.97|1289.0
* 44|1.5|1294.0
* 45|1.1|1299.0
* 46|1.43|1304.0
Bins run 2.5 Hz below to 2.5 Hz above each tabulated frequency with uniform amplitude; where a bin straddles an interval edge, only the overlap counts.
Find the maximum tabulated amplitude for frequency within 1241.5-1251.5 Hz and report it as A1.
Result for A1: 2.57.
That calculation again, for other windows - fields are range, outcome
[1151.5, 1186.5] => 2.58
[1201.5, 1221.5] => 2.62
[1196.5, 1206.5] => 2.7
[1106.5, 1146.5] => 2.5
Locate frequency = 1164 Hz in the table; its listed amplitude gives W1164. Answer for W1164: 2.49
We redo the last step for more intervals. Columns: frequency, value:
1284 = 2.22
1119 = 2.47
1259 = 2.41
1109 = 2.46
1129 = 2.43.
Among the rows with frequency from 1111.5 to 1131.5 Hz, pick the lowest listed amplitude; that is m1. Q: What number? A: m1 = 2.43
